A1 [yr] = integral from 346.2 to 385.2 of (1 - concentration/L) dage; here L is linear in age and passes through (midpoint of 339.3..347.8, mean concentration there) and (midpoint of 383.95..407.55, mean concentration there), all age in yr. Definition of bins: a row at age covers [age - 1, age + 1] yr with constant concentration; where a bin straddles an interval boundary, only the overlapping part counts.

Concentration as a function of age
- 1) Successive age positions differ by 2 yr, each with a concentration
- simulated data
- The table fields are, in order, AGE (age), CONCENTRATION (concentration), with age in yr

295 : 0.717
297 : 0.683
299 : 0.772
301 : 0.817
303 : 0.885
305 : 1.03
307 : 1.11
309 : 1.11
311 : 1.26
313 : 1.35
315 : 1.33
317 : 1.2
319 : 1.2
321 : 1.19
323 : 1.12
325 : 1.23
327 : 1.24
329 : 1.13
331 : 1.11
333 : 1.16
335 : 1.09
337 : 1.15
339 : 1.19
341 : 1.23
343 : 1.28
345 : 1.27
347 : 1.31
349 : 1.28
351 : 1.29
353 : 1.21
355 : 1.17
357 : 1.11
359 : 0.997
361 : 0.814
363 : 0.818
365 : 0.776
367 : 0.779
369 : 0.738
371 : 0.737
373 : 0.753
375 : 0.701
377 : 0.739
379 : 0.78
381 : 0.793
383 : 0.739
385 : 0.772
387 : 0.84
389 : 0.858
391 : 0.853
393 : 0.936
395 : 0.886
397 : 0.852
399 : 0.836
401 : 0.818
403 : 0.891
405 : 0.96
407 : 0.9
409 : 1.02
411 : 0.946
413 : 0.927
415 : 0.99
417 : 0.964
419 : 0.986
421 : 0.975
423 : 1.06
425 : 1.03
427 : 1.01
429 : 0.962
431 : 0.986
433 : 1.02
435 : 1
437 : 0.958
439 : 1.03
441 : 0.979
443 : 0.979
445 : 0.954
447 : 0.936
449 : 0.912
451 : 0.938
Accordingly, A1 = 6.7 yr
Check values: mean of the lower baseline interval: 1.26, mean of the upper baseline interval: 0.866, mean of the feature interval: 0.916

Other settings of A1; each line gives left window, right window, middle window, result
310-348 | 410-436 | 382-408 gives 4.9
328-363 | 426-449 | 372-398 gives 6.5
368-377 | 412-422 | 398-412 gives -0.1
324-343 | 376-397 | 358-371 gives 2.1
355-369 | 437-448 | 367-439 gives 3.4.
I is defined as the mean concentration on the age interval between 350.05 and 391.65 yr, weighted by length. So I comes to 0.869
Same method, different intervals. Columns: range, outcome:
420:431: 1.01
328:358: 1.2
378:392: 0.805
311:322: 1.25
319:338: 1.16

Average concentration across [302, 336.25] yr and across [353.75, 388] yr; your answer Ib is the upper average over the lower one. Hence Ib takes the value 0.71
